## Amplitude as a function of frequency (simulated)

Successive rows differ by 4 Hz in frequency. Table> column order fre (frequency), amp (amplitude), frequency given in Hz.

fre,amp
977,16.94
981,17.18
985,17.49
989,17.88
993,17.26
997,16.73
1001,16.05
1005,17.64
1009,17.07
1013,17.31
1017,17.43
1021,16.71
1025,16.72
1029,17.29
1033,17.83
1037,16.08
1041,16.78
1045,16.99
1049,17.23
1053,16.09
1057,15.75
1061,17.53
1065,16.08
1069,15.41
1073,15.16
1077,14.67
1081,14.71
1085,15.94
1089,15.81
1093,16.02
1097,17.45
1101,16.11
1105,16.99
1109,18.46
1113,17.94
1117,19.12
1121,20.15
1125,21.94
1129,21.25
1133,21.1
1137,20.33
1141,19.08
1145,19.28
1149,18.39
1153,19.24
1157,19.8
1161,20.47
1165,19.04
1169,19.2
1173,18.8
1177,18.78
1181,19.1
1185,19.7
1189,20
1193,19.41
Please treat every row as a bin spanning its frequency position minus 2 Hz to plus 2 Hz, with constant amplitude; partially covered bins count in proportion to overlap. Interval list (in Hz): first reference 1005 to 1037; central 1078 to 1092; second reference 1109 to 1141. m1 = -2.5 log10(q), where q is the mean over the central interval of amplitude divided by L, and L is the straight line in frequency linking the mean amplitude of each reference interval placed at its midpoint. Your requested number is 0.22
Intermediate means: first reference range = 17.2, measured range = 15.5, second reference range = 20.1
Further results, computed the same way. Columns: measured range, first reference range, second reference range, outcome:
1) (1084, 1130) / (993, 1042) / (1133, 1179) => 0.03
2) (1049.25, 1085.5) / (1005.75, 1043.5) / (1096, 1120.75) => 0.11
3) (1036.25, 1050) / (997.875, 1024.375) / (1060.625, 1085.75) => -0.04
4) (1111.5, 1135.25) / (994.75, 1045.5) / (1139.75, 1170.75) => -0.08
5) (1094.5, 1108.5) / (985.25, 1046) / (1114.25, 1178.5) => 0.11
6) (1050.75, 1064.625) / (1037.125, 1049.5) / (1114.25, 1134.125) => 0.07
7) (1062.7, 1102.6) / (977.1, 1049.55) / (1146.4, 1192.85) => 0.15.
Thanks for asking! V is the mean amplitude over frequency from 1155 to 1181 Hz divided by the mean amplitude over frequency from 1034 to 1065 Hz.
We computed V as 1.16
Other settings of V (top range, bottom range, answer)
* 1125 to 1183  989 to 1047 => 1.15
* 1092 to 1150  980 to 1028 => 1.11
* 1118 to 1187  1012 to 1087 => 1.20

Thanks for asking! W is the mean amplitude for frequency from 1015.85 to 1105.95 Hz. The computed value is 16.4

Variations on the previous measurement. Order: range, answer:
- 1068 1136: 17.6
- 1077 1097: 15.7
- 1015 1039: 17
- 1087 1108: 16.6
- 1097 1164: 19.3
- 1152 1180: 19.3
